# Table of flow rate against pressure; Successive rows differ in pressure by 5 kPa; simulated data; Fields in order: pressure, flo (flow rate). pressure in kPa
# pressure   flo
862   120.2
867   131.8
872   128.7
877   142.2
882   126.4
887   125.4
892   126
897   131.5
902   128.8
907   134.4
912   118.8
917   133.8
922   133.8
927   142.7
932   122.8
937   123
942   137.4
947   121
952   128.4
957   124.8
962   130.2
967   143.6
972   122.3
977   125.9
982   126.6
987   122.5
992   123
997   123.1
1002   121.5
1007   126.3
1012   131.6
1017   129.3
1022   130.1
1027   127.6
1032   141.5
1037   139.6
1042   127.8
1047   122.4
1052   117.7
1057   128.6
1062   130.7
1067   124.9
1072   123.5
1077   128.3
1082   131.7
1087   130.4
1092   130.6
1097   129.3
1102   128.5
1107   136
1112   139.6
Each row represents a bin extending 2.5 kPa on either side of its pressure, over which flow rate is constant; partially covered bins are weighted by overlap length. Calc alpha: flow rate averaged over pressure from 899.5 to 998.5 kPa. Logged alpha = 128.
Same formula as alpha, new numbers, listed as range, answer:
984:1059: 127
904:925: 130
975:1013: 125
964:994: 127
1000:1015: 127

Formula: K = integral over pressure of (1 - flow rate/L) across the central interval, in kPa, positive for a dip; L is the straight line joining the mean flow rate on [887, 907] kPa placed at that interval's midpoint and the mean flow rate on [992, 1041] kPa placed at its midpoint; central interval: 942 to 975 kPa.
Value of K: 0.1 kPa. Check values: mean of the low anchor 129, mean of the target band 129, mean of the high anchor 130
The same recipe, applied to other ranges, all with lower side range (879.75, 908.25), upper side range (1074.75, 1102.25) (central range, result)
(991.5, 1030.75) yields 0.7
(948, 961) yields 0.3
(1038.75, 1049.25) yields 0.3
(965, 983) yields -0.1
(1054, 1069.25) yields 0.2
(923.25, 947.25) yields -0.3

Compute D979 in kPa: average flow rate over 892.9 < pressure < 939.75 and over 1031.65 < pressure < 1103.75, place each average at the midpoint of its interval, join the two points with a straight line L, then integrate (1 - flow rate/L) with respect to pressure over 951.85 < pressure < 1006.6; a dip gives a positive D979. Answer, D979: 1.2 kPa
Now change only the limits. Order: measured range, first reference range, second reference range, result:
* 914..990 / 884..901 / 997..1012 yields -1.7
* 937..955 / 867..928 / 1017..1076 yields 0.3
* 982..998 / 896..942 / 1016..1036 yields 1.0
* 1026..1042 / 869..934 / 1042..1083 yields -1.1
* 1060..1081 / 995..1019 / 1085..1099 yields 0.3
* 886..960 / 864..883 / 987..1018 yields 0.5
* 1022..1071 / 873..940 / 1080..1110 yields 0.8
